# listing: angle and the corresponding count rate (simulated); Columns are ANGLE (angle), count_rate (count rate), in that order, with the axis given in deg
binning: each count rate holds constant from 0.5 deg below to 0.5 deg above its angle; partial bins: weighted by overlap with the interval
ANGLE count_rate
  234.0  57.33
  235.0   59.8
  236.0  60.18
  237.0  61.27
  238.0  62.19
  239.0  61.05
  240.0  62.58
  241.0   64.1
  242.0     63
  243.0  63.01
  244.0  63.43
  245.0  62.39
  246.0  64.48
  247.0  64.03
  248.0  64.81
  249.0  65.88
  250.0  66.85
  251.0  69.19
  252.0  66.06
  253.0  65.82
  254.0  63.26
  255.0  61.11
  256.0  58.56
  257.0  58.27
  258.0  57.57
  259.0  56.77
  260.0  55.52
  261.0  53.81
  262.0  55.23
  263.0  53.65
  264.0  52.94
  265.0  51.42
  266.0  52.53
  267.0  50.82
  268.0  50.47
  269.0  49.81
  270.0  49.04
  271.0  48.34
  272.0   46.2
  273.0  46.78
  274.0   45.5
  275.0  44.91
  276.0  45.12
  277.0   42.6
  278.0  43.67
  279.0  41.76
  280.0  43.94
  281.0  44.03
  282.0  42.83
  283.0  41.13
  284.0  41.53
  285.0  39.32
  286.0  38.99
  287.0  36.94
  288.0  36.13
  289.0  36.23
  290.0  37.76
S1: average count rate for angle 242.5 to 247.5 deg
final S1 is 63.5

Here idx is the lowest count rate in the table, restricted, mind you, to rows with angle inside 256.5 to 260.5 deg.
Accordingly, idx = 55.52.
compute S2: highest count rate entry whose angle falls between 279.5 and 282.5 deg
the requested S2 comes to 44.03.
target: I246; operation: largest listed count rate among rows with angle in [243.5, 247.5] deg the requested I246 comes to 64.48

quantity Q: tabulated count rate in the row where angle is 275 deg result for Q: 44.91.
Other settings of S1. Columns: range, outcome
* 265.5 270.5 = 50.5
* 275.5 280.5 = 43.4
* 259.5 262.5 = 54.9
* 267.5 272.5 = 48.8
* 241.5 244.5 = 63.1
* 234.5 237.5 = 60.4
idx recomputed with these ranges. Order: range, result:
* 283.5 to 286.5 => 38.99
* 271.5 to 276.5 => 44.91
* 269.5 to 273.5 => 46.2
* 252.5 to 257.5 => 58.27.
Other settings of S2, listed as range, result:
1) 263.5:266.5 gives 52.94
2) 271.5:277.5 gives 46.78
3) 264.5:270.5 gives 52.53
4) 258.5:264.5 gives 56.77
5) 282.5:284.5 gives 41.53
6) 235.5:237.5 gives 61.27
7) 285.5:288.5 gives 38.99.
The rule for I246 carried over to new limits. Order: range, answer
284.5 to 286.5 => 39.32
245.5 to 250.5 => 66.85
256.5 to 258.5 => 58.27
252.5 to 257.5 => 65.82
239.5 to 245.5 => 64.1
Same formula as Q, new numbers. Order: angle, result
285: 39.32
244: 63.43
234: 57.33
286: 38.99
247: 64.03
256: 58.56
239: 61.05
